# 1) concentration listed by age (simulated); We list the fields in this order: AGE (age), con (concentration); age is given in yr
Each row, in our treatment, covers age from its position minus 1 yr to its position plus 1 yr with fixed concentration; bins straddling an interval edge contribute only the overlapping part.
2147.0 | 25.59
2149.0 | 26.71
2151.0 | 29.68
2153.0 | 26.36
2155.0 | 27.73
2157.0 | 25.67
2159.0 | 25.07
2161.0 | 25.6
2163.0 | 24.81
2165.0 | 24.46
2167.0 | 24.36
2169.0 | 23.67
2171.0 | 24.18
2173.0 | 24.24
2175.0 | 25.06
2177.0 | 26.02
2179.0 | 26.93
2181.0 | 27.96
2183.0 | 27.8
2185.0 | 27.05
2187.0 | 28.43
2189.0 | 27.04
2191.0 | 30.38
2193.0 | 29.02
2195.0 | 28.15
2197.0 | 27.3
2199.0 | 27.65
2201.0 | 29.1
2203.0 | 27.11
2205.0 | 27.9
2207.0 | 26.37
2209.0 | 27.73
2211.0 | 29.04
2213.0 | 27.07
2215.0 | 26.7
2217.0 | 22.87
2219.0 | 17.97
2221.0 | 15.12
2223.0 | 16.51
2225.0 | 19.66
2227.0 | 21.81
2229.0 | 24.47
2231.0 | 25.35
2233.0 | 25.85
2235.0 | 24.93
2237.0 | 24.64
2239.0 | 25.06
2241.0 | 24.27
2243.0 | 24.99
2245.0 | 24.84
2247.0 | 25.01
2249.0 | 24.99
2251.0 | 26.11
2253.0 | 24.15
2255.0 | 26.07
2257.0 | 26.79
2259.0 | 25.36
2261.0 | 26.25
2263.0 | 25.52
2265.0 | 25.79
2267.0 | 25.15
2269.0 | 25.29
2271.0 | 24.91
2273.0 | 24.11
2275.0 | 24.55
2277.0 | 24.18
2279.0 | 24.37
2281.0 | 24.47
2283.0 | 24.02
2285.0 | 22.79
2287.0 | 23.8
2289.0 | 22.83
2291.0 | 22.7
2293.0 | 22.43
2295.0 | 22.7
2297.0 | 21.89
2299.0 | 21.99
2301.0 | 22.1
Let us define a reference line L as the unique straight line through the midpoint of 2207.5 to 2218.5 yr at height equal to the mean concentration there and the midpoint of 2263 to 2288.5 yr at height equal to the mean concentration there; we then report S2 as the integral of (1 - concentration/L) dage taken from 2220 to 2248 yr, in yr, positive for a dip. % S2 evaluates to 2.8 yr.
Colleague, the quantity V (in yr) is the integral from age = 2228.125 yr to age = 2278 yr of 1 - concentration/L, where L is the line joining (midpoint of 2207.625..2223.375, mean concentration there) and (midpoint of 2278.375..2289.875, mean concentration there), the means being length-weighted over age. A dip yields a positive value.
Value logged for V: -3.5 yr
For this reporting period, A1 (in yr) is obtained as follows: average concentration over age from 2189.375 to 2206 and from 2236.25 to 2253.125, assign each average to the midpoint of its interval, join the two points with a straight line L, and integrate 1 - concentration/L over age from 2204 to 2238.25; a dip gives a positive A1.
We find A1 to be 3.7 yr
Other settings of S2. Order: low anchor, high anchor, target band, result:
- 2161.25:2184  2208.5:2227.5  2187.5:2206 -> -3.4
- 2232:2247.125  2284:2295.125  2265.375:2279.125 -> -0.7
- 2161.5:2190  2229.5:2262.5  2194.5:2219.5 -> -1.0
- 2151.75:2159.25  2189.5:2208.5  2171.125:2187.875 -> 0.5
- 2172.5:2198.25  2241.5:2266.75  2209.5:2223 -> 1.9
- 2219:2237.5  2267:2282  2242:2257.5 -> -1.5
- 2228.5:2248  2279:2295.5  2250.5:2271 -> -1.2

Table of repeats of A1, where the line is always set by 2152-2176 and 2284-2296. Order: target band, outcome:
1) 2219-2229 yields 2.15 yr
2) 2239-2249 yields -0.48 yr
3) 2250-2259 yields -0.86 yr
